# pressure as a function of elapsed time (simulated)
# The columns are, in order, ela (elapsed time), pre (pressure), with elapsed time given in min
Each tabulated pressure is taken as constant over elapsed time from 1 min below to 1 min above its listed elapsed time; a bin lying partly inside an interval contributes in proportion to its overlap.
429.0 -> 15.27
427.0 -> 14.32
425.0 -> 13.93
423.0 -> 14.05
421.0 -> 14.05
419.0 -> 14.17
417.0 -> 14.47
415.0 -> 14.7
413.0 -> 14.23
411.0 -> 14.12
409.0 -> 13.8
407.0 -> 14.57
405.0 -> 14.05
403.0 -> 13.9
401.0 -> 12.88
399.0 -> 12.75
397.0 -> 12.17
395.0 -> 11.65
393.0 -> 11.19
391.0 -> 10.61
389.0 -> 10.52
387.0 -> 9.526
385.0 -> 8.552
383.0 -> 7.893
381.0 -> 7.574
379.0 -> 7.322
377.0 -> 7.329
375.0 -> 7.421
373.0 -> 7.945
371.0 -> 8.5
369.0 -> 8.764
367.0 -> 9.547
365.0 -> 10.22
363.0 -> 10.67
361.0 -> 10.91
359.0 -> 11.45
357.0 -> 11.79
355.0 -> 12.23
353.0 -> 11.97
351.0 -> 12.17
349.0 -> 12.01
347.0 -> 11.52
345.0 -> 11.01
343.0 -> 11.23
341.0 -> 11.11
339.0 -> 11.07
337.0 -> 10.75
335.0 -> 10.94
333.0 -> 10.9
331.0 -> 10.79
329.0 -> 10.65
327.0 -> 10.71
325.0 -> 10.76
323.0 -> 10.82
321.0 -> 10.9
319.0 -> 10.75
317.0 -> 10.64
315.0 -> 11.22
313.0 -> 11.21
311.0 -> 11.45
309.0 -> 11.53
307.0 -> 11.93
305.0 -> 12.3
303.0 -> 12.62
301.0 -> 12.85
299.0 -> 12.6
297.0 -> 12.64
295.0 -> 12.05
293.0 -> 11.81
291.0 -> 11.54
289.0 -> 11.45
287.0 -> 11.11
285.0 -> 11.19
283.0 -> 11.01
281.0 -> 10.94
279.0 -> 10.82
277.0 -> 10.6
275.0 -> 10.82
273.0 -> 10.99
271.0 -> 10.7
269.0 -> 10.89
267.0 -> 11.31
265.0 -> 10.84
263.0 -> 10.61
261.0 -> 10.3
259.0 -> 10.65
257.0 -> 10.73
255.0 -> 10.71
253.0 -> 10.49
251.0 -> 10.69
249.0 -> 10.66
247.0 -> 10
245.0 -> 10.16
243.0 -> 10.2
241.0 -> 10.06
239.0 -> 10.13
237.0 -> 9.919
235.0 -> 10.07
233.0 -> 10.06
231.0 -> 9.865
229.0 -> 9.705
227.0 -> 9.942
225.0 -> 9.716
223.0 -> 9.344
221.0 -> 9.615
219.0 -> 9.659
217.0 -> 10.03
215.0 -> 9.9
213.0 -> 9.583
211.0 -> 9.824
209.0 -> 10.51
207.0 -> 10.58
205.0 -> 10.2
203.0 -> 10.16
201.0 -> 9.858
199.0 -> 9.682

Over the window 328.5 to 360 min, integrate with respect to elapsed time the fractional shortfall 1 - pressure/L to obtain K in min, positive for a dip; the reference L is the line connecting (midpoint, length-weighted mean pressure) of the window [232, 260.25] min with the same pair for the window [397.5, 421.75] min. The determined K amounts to 2.9 min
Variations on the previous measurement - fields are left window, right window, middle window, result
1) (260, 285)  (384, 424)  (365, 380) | 4.9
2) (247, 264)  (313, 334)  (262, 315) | -3.7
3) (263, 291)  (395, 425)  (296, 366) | 4.1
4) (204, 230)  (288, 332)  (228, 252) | 0.4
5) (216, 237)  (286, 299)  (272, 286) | 0.6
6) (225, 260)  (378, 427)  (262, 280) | -0.4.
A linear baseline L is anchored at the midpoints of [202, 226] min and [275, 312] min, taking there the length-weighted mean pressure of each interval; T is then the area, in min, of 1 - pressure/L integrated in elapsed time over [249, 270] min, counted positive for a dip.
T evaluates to 0.4 min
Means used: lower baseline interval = 9.93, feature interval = 10.7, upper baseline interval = 11.7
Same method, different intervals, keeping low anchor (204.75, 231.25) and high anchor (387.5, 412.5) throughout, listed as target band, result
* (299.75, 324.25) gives -0.5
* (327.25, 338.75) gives 0.8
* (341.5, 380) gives 5.8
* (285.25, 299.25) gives -1.0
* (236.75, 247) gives 0.1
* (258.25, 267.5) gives -0.1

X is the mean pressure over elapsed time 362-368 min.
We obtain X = 10.1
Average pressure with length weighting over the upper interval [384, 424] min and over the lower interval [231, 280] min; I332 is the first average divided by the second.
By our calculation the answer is 1.22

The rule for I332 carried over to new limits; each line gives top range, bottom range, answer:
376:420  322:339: 1.09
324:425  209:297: 1.07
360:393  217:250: 0.91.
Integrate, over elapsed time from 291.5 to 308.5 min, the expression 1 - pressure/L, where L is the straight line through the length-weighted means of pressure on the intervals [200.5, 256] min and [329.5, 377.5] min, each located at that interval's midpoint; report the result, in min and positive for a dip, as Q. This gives -3.2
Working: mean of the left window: 10.1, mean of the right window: 10.5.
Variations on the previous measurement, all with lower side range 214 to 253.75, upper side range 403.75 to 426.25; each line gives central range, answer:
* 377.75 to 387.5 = 3.9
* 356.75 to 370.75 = 2.9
